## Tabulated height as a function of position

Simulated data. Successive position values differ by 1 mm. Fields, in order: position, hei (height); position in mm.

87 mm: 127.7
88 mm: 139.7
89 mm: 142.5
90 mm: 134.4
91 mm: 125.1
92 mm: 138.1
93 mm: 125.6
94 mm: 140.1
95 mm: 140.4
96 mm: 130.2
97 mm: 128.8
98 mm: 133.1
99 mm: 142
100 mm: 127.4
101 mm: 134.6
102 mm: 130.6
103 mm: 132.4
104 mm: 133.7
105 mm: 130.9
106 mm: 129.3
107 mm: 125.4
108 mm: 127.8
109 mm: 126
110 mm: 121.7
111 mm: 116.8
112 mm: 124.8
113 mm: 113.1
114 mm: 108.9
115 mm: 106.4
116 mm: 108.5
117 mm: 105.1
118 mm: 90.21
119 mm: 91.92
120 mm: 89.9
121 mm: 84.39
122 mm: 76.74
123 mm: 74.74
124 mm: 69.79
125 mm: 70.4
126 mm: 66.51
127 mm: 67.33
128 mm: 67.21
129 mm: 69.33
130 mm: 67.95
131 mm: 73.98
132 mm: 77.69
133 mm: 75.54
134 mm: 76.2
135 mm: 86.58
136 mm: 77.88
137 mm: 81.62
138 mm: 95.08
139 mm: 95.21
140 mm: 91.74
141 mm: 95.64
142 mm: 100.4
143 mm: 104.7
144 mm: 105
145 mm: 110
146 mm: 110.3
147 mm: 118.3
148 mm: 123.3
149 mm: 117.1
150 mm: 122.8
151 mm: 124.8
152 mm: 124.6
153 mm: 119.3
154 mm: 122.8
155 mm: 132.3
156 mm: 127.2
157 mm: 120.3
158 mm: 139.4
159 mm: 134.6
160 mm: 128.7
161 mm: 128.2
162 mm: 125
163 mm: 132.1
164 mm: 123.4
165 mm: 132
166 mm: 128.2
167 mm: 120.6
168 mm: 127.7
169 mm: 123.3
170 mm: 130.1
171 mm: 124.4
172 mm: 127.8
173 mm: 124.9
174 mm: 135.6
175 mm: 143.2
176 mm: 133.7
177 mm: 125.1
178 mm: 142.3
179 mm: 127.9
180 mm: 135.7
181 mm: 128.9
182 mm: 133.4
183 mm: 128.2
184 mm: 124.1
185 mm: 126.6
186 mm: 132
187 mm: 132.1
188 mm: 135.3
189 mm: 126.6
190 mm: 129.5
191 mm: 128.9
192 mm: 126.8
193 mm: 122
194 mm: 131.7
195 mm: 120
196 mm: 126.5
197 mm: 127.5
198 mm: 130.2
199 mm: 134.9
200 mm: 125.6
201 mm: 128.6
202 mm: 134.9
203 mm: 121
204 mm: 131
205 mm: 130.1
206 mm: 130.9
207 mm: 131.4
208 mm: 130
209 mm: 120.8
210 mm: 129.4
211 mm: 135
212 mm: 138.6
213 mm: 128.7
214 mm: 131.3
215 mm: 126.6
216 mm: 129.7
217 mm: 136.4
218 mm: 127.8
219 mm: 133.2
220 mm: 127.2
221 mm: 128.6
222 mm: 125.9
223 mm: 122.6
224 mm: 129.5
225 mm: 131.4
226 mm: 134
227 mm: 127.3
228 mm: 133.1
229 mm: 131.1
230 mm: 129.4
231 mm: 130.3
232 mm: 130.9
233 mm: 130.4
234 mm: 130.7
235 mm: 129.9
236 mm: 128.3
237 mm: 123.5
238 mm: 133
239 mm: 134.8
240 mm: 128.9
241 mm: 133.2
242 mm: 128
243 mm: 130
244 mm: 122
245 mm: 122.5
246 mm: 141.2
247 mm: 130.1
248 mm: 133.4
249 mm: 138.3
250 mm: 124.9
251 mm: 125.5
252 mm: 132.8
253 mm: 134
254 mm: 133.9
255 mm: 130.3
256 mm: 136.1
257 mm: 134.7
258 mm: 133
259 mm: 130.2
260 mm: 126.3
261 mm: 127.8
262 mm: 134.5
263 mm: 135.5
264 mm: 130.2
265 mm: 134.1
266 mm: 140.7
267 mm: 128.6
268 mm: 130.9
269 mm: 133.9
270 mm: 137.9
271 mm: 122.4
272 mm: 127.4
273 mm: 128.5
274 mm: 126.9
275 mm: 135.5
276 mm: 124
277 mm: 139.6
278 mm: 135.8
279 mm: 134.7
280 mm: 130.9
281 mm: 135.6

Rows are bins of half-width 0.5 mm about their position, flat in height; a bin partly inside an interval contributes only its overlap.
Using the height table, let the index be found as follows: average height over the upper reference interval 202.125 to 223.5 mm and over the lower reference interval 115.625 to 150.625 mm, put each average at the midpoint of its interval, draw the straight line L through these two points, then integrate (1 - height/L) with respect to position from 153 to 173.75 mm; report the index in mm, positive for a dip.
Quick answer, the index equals -4.52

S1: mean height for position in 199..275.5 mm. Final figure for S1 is 131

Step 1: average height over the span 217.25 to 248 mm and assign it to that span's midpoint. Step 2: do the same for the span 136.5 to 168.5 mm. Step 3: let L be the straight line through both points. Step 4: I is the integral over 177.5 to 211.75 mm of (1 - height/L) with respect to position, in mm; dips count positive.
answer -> -1.5 mm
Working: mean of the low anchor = 118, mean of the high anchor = 130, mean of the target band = 129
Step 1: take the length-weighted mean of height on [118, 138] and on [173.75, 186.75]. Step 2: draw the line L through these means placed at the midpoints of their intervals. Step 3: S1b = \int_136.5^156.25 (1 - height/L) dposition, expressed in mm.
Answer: -2.9 mm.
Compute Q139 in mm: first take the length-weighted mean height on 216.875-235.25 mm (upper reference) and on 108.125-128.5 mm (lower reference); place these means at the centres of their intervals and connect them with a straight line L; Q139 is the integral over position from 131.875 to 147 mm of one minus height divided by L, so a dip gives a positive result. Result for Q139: 1.23 mm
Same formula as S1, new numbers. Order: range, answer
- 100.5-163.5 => 106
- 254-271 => 133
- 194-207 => 129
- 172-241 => 130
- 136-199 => 123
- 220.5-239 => 130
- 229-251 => 130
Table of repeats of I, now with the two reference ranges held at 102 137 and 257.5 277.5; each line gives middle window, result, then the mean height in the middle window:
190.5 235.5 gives -4.2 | 129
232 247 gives -0.6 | 130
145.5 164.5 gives -3.7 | 125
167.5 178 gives -2.0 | 130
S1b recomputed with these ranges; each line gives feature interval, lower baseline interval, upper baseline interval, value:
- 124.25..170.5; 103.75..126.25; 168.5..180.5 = 5.27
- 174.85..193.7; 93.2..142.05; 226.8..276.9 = -2.21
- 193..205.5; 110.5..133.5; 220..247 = -1.26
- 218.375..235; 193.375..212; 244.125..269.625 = 0.08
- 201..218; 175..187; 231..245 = 0.01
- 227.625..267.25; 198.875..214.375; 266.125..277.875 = -0.16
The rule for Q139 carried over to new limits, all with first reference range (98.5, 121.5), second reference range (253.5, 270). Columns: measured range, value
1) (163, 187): -1.1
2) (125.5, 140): 5.1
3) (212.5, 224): -0.1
